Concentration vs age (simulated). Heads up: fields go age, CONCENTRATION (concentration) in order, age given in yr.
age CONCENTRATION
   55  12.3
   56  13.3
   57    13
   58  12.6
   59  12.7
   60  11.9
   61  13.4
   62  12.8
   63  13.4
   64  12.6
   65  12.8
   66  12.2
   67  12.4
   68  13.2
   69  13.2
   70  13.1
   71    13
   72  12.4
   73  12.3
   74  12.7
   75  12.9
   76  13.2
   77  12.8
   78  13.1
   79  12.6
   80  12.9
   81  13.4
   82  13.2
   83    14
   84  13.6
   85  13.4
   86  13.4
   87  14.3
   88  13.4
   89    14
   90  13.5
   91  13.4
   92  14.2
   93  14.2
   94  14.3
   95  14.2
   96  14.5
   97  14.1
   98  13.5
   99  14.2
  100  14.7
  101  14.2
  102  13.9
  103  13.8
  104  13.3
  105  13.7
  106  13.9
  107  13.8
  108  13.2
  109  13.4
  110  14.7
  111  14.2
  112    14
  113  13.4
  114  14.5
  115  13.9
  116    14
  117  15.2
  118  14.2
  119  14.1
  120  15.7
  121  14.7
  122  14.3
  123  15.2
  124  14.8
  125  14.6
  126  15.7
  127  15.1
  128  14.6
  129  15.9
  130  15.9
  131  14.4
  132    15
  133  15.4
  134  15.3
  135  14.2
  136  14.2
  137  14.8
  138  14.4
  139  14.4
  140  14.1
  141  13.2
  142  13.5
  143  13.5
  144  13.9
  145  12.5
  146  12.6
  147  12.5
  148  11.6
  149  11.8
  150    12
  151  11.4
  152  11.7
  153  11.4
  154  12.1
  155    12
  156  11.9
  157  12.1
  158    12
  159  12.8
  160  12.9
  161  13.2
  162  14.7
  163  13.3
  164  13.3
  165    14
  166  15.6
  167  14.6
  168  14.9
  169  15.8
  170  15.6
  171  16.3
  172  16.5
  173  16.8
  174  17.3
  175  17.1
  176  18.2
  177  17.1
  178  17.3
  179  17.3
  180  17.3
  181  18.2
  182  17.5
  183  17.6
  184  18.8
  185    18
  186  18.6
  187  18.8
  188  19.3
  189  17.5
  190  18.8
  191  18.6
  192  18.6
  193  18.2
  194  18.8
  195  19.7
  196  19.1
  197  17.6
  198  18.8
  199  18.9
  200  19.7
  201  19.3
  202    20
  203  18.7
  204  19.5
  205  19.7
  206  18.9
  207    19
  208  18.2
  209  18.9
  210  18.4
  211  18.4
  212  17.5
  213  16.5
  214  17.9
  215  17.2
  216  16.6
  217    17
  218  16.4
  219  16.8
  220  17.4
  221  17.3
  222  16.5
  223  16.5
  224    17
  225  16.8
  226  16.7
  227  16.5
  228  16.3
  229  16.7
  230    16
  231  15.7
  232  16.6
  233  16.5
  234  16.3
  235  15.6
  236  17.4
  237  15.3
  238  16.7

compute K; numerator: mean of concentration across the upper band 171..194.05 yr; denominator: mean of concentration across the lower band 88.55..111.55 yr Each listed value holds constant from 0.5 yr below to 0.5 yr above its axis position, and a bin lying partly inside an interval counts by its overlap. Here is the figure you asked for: 1.3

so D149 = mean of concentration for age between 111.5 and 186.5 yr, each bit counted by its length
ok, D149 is 14.6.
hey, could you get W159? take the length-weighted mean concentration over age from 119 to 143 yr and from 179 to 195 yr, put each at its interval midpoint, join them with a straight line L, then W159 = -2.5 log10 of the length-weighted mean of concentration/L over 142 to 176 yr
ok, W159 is 0.21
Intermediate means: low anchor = 14.7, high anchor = 18.3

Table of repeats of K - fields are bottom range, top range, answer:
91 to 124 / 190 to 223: 1.29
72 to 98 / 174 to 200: 1.35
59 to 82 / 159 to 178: 1.20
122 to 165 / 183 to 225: 1.34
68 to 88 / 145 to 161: 0.92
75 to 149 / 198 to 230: 1.27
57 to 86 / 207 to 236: 1.31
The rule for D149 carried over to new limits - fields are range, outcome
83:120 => 14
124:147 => 14.4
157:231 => 17.1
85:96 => 13.9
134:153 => 13.1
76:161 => 13.7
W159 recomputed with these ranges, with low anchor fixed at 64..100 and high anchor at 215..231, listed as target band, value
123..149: 0.031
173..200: -0.151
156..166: 0.155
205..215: -0.116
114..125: -0.027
